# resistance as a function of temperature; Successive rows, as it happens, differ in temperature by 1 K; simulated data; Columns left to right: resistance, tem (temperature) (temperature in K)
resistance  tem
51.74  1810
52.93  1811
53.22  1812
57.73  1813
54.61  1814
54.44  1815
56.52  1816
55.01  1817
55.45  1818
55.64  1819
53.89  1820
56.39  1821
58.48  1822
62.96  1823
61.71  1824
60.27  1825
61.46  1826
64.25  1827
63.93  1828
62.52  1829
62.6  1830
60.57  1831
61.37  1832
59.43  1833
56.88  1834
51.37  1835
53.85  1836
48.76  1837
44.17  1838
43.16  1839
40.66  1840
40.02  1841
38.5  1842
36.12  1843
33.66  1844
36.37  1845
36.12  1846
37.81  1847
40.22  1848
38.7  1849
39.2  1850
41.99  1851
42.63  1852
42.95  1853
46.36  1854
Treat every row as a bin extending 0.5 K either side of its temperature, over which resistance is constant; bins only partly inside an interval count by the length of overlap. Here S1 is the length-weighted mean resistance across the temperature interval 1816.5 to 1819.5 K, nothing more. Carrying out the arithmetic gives 55.4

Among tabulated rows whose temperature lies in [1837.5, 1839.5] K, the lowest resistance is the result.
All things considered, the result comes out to 43.16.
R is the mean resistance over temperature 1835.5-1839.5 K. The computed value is 47.5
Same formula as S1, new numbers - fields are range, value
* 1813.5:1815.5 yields 54.5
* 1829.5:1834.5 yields 60.2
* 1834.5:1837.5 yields 51.3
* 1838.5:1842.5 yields 40.6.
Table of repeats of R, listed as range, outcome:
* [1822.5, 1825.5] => 61.6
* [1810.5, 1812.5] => 53.1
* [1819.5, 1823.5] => 57.9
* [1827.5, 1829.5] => 63.2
